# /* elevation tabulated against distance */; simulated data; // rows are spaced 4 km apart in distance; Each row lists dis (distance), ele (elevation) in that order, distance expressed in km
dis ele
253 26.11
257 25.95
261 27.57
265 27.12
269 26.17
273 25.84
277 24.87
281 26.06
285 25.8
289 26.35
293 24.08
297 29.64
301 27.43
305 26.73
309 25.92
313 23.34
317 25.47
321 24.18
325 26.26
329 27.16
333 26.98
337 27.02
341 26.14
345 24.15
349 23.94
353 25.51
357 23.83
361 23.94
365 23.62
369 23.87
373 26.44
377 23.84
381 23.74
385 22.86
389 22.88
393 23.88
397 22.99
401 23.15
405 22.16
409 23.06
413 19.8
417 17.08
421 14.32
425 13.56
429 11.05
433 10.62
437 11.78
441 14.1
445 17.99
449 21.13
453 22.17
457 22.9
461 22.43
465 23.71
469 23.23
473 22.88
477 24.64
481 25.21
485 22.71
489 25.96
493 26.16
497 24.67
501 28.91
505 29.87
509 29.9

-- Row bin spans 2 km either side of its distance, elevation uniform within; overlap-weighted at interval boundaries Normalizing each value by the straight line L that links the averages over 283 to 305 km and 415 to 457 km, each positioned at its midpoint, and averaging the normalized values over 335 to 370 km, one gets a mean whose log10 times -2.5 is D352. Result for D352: -0.12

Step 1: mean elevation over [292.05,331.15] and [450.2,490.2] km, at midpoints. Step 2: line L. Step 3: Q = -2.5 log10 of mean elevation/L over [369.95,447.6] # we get 0.26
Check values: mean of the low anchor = 26.1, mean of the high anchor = 23.5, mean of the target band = 19.3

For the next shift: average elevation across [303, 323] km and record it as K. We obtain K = 25.1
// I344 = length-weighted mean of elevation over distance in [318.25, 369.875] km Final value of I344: 25.2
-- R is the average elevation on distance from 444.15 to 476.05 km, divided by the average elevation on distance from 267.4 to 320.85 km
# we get 0.86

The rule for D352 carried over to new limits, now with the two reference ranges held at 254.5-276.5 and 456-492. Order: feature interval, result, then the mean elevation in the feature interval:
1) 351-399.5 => 0.05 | 23.9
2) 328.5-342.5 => -0.05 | 26.8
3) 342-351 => 0.05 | 24.3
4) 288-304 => -0.04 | 26.9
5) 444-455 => 0.17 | 20.7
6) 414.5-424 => 0.48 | 15.7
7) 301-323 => 0.02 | 25.3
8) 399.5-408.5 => 0.09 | 22.7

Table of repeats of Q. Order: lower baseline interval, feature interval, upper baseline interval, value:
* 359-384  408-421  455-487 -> 0.26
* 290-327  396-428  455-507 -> 0.30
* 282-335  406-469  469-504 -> 0.38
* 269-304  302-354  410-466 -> -0.08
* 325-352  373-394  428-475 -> -0.03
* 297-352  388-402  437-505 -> 0.05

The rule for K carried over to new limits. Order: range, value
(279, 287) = 25.9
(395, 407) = 22.8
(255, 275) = 26.5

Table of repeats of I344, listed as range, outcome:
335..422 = 23.2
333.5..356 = 25.4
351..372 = 24.3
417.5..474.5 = 17.9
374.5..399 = 23.4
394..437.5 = 17.6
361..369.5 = 23.8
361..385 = 24.2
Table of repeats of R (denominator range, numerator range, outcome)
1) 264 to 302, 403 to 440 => 0.60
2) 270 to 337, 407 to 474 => 0.70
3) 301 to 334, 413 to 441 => 0.53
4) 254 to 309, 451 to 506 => 0.93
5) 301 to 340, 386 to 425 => 0.80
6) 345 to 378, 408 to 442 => 0.61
